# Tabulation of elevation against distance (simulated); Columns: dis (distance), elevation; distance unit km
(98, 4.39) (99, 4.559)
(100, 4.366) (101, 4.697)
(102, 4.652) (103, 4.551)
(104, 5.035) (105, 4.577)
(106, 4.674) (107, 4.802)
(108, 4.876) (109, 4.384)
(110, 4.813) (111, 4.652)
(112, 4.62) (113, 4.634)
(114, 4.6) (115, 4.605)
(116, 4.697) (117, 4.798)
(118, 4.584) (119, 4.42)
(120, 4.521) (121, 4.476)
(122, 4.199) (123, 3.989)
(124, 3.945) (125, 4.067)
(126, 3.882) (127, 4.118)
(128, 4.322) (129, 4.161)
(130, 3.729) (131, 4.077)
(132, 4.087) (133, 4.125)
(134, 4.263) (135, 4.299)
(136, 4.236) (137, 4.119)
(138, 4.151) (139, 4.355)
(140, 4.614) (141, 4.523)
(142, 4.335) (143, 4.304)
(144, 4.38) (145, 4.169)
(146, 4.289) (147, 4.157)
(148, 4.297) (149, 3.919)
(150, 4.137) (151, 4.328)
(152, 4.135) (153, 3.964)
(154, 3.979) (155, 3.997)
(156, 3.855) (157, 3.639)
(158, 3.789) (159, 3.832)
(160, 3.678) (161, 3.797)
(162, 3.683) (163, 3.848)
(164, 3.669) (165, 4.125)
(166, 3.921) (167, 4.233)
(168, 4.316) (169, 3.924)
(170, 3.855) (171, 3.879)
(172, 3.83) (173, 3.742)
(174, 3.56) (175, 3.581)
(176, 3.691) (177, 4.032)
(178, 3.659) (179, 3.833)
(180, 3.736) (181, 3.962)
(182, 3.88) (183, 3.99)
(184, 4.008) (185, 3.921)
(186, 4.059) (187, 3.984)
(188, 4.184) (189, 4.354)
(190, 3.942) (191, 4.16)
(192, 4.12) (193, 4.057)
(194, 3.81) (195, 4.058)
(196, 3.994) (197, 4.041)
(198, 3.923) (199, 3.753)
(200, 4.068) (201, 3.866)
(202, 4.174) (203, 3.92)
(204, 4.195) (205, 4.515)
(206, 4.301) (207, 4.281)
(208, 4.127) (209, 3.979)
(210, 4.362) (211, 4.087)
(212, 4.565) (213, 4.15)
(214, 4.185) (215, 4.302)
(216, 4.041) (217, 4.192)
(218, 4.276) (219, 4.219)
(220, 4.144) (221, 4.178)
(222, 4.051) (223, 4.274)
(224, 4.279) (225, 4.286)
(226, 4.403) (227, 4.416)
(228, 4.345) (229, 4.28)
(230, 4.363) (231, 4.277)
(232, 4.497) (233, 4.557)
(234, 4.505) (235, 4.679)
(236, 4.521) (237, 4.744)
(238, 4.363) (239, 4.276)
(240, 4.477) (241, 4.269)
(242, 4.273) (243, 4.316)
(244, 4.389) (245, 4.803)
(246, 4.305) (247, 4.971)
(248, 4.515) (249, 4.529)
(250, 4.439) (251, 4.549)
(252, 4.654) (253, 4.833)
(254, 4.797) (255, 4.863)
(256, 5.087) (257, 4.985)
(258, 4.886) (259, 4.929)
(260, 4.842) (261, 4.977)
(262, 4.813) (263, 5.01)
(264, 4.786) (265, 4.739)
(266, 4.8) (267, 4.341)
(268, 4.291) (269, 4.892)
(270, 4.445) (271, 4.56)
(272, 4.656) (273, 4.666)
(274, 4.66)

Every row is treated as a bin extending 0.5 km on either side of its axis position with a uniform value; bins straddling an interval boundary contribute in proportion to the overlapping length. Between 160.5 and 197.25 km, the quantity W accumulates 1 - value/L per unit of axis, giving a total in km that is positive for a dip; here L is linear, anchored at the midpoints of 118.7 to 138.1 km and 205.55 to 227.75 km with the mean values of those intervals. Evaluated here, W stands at 2.4 km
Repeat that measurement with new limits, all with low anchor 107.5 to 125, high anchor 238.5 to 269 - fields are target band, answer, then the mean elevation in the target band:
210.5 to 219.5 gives 0.8 km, 4.22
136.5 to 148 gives 0.6 km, 4.31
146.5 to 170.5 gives 3.1 km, 3.96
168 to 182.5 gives 2.4 km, 3.82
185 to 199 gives 1.7 km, 4.04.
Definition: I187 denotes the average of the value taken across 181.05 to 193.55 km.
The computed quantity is 4.05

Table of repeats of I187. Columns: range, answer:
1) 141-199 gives 3.98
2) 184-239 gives 4.21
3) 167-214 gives 4.01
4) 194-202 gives 3.96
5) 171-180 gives 3.75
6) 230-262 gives 4.62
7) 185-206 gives 4.06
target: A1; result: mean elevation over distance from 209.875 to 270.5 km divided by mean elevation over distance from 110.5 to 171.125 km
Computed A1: 1.08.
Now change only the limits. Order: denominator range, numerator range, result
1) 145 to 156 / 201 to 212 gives 1.02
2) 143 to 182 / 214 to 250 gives 1.11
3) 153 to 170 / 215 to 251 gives 1.13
